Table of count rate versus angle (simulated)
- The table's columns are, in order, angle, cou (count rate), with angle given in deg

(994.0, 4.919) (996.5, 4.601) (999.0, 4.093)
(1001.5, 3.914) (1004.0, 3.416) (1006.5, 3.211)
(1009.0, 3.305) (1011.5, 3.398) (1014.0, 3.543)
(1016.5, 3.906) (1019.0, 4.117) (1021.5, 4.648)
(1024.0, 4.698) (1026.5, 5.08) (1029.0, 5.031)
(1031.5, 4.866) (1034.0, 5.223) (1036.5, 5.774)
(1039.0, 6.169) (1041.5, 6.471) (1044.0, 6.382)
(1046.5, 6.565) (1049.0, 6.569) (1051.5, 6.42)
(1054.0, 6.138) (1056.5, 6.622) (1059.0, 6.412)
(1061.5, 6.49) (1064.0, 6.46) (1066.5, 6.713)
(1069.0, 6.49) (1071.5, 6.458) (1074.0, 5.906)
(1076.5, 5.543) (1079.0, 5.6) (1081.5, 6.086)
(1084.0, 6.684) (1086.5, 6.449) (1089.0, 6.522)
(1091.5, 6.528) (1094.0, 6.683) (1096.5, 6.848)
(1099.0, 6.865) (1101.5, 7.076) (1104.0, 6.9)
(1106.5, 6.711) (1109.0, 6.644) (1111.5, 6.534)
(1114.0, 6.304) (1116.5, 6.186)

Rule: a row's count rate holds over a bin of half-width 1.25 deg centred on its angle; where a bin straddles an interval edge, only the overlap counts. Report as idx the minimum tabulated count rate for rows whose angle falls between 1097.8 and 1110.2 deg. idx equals 6.644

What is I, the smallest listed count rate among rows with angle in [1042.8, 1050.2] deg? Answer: 6.382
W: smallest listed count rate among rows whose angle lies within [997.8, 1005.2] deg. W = 3.416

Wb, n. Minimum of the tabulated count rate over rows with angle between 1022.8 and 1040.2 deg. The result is 4.698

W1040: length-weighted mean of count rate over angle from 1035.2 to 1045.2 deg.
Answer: 6.19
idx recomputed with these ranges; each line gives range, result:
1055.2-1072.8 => 6.412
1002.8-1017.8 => 3.211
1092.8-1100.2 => 6.683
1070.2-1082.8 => 5.543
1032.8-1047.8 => 5.223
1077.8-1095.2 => 5.6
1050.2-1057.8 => 6.138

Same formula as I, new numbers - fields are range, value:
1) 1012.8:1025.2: 3.543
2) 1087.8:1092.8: 6.522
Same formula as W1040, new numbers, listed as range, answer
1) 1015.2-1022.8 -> 4.22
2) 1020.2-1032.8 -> 4.86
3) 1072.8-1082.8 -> 5.79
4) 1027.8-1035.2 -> 5.04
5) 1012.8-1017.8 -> 3.73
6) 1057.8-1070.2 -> 6.51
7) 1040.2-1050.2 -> 6.49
